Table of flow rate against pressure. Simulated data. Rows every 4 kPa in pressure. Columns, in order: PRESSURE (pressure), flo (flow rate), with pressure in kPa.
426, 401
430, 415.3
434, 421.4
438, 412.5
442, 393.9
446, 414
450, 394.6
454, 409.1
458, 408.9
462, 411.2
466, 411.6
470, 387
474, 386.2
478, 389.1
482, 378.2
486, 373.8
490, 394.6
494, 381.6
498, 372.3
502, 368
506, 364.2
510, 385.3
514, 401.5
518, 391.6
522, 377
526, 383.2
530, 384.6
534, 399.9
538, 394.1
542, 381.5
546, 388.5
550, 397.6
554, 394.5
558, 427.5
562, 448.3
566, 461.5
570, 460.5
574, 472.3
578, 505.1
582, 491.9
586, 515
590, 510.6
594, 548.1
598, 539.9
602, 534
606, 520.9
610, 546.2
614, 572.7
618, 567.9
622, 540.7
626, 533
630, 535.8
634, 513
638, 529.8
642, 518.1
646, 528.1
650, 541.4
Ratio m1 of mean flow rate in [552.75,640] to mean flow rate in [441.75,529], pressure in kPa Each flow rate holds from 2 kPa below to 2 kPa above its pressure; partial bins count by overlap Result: 1.3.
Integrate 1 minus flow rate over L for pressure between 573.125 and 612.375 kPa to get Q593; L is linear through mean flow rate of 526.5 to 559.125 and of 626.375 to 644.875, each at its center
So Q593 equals -4.7 kPa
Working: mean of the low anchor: 395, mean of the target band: 520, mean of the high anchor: 525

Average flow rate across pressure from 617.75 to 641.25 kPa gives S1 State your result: 533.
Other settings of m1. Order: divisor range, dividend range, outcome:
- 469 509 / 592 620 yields 1.44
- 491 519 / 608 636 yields 1.43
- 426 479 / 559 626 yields 1.27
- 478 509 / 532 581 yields 1.14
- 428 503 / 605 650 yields 1.36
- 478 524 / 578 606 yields 1.37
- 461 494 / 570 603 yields 1.31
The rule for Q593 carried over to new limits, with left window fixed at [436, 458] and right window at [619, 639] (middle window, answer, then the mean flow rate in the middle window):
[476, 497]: 2.4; 383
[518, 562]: 7.0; 395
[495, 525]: 4.6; 380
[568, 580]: 0.4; 479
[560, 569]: 0.6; 456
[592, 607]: -0.7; 537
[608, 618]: -0.8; 561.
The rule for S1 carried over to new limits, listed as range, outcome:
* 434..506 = 393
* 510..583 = 418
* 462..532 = 385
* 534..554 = 392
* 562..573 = 460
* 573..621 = 528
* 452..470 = 408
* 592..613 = 539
